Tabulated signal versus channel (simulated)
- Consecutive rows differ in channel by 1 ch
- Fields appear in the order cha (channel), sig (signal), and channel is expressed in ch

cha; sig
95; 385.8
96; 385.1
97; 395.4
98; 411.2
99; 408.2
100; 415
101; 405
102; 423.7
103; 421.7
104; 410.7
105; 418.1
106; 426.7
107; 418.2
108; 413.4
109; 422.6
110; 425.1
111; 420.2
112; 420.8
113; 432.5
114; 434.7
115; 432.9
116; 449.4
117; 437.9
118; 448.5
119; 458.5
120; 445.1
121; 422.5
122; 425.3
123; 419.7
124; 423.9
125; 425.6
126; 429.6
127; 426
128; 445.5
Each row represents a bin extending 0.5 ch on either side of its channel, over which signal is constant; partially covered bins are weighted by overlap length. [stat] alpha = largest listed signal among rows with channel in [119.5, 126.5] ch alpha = 445.1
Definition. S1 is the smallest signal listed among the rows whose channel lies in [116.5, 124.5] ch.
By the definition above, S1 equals 419.7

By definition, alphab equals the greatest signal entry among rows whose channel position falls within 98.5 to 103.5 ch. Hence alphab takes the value 423.7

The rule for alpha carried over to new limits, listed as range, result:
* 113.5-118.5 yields 449.4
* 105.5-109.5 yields 426.7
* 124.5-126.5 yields 429.6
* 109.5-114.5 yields 434.7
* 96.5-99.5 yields 411.2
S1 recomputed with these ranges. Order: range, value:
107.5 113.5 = 413.4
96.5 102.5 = 395.4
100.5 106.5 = 405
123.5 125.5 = 423.9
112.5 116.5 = 432.5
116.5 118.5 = 437.9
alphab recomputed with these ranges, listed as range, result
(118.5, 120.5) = 458.5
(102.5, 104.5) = 421.7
